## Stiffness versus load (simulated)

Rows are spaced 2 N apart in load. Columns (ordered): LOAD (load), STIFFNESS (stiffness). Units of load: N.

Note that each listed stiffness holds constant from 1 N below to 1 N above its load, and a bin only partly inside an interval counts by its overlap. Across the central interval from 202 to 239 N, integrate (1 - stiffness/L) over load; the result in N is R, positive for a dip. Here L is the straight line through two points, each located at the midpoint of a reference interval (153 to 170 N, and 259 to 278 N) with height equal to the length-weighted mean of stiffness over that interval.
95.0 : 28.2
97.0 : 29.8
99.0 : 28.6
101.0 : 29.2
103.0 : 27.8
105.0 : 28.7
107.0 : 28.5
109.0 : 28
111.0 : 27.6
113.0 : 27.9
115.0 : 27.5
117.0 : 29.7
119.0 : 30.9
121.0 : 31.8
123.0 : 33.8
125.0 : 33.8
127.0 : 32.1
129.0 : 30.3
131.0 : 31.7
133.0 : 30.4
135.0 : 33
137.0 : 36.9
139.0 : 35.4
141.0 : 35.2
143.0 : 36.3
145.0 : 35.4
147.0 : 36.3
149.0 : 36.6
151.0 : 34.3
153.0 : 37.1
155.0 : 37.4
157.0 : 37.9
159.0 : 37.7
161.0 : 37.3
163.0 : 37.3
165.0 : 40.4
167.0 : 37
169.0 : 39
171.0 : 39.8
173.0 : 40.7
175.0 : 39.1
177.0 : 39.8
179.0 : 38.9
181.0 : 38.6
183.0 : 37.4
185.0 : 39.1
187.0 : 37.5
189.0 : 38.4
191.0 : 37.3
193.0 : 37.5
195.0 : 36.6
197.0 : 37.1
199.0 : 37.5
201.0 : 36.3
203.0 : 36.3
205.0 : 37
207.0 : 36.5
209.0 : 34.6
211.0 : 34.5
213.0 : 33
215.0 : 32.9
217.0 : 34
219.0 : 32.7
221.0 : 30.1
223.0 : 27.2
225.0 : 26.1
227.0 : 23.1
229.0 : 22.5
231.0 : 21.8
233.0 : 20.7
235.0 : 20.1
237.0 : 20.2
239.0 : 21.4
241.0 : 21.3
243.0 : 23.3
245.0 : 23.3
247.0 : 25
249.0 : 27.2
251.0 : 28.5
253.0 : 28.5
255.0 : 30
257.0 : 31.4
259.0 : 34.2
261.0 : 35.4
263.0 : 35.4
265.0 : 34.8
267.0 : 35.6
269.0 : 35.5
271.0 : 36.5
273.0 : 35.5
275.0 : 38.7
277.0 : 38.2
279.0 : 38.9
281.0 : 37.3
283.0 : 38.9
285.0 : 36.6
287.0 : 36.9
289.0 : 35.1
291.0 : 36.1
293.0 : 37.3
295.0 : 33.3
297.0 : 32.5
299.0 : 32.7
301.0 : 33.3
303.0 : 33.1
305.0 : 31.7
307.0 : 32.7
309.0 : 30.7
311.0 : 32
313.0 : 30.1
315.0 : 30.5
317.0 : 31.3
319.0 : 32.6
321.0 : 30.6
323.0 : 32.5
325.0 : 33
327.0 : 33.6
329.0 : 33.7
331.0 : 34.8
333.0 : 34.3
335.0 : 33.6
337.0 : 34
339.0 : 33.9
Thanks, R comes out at 8.1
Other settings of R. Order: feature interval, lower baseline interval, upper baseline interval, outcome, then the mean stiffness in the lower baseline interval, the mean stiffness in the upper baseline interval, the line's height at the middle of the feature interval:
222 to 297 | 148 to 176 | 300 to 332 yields 7.8 N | 38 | 32.3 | 34.4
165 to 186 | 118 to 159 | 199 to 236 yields -4.3 N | 34.4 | 30.2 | 32.4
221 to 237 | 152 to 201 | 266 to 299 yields 6.0 N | 38.1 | 36.3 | 37.2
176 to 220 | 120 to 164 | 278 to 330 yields -2.6 N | 34.9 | 33.7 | 34.5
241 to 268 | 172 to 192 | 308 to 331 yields 4.0 N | 38.7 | 32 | 35.2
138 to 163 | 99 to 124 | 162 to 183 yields -0.7 N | 29.3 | 39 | 35.5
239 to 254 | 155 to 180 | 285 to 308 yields 4.5 N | 38.7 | 34.2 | 35.9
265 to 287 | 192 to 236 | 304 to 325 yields -3.9 N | 31.3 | 31.5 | 31.4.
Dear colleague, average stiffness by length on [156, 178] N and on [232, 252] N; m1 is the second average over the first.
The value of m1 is 0.60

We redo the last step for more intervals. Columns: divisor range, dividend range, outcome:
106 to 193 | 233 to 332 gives 0.91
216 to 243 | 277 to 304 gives 1.45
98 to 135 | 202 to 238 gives 0.97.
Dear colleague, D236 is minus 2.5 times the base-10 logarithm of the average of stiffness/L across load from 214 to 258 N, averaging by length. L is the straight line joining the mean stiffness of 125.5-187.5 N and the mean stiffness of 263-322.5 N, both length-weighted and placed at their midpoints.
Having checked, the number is 0.335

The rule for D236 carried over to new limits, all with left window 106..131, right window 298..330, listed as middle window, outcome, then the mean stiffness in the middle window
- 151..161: -0.21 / 37.2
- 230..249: 0.38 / 22.2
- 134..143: -0.16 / 35.3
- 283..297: -0.13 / 35.9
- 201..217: -0.13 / 35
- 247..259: 0.08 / 29.2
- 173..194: -0.24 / 38.5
